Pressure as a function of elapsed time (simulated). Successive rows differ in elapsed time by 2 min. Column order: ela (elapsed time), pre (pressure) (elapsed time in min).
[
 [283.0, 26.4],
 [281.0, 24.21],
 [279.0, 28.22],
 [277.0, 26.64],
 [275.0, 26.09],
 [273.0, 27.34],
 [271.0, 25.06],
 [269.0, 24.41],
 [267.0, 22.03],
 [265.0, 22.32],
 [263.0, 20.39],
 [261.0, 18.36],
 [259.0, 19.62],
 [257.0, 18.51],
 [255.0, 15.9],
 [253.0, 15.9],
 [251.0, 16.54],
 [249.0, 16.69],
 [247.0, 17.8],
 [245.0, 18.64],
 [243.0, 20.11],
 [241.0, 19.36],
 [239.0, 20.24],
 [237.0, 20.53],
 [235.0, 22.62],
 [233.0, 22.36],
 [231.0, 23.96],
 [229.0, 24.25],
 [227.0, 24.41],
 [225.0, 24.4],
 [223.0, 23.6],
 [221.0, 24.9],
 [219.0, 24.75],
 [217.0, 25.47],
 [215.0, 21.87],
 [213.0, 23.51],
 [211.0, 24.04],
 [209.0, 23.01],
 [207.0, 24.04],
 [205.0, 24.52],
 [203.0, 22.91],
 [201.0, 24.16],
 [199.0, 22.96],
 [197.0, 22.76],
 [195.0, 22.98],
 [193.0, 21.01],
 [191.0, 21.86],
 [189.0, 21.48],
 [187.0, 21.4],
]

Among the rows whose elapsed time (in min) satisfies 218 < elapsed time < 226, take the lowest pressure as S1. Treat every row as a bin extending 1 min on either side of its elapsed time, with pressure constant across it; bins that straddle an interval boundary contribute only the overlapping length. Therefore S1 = 23.6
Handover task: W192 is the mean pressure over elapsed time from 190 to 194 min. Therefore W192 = 21.4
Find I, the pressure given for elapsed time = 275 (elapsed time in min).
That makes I 26.09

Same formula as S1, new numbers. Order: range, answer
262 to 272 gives 20.39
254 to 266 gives 15.9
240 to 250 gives 16.69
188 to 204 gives 21.01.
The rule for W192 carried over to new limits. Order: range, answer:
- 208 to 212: 23.5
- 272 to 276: 26.7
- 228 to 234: 23.5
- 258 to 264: 19.5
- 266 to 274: 24.7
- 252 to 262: 17.7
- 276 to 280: 27.4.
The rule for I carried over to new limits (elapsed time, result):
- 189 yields 21.48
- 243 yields 20.11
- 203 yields 22.91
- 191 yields 21.86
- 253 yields 15.9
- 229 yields 24.25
